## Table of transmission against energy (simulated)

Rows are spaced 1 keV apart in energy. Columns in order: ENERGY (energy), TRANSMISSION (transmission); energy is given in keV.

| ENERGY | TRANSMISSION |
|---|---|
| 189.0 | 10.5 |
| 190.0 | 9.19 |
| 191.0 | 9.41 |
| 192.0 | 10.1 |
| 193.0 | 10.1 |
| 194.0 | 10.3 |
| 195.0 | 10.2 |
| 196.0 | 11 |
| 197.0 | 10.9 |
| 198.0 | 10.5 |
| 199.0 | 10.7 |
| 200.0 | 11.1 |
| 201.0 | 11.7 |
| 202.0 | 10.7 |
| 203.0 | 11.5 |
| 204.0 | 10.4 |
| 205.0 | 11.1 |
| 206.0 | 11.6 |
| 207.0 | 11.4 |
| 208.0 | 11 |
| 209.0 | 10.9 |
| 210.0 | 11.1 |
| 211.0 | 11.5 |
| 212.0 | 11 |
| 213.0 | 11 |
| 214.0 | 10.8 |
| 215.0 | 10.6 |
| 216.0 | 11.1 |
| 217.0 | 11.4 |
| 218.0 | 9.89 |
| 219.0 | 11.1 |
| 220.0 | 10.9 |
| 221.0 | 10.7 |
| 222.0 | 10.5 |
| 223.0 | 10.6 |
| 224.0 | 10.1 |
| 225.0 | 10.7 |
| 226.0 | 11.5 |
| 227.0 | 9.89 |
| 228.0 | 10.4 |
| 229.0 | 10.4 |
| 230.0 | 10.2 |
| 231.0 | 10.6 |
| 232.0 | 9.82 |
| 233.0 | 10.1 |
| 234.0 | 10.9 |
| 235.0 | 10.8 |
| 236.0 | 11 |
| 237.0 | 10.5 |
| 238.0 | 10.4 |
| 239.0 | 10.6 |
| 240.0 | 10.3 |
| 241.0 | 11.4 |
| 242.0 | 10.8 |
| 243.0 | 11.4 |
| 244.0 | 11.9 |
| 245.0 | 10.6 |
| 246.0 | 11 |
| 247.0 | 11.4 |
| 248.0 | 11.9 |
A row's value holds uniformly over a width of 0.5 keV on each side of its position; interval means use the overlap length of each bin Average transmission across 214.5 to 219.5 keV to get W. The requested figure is 10.8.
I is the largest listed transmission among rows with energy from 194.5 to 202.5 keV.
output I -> 11.7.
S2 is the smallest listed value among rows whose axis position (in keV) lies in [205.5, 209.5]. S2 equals 10.9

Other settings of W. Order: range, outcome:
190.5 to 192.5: 9.75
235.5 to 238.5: 10.6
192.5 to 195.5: 10.2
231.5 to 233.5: 9.96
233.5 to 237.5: 10.8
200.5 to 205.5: 11.1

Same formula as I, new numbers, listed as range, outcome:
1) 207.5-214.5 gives 11.5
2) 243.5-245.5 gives 11.9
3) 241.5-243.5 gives 11.4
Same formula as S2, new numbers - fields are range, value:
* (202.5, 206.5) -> 10.4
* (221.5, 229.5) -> 9.89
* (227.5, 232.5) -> 9.82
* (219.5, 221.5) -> 10.7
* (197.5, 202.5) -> 10.5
